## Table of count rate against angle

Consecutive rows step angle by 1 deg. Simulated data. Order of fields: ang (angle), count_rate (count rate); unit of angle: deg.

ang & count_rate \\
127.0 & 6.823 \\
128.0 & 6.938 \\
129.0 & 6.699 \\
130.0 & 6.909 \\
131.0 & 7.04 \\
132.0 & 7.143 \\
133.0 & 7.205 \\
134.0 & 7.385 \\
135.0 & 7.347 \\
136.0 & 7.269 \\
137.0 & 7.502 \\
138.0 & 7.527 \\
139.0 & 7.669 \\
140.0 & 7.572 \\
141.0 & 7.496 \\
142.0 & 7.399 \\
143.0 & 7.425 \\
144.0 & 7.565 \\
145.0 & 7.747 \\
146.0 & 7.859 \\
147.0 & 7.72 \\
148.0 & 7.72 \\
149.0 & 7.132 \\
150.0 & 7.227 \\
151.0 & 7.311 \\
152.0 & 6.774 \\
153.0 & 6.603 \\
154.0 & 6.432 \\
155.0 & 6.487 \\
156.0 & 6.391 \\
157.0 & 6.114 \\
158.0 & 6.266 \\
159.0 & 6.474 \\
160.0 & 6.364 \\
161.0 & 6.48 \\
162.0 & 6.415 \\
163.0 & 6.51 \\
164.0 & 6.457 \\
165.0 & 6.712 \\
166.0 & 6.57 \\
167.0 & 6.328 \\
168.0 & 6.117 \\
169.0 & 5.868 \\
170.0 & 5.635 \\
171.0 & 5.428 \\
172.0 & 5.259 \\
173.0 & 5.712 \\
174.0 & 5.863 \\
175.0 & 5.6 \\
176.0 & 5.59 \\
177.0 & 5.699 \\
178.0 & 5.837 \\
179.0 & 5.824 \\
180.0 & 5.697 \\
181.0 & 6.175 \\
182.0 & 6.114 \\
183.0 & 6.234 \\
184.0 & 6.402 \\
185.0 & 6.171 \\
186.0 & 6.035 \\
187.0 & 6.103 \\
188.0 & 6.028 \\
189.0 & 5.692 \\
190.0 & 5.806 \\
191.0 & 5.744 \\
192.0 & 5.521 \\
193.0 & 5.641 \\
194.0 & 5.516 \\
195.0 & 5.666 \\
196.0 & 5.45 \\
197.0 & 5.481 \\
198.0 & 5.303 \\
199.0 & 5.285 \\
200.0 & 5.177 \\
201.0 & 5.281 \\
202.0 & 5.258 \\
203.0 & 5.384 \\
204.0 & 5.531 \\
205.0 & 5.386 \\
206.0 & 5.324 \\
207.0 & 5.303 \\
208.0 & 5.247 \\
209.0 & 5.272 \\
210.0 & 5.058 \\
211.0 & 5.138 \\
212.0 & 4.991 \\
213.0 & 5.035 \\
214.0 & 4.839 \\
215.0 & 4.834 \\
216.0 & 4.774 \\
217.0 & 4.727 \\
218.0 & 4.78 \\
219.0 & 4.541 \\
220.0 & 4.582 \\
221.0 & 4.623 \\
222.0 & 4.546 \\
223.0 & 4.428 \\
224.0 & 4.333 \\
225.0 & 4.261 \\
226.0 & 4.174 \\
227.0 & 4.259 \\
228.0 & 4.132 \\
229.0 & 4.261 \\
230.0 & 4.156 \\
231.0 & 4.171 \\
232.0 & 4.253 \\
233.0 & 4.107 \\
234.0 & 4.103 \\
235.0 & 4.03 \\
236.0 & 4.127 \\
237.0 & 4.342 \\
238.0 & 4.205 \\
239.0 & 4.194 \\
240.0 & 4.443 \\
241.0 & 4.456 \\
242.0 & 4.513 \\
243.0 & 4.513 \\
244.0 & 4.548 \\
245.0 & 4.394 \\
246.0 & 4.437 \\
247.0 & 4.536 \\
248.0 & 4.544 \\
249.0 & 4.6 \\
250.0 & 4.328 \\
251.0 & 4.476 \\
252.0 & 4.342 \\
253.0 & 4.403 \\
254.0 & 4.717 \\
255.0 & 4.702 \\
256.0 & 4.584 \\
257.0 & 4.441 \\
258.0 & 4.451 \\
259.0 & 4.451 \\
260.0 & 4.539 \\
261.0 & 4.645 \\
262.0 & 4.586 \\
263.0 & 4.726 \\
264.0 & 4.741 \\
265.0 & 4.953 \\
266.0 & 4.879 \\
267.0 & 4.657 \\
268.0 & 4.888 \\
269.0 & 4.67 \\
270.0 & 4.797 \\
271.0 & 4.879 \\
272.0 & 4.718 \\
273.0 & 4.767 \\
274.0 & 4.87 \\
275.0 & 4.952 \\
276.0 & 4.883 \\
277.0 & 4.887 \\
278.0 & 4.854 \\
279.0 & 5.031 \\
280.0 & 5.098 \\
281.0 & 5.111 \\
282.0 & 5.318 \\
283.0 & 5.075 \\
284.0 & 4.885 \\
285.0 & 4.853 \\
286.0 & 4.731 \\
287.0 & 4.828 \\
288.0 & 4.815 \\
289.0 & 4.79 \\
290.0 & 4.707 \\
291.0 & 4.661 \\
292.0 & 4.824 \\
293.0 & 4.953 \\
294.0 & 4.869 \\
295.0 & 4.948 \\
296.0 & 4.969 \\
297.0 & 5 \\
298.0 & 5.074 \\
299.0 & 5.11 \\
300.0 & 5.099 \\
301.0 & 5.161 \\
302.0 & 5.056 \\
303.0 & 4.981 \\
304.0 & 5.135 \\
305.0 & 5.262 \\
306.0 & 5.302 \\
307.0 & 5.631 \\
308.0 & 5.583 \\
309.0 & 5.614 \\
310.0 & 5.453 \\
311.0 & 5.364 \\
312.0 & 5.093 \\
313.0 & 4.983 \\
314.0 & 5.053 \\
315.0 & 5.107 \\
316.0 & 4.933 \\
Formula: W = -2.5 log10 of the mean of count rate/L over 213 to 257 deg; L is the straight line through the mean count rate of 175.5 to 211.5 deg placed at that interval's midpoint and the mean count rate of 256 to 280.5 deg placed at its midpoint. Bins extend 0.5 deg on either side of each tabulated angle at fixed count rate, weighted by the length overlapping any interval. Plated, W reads 0.16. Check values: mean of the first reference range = 5.62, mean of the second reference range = 4.76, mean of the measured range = 4.43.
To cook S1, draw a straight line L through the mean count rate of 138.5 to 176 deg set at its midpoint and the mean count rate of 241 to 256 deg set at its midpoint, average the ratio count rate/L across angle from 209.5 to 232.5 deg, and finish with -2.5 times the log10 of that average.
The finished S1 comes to 0.13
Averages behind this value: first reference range 6.65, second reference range 4.5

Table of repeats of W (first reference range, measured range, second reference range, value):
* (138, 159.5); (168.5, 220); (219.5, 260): 0.05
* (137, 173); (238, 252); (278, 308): 0.26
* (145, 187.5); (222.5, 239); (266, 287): 0.29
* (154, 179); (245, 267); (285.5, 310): 0.18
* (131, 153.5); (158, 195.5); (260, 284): 0.12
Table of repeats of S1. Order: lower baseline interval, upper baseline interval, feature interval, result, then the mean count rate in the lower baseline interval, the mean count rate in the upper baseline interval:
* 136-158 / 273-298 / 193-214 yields 0.18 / 7.2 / 4.91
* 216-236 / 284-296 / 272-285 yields -0.05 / 4.35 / 4.83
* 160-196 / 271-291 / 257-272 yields 0.08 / 5.95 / 4.9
